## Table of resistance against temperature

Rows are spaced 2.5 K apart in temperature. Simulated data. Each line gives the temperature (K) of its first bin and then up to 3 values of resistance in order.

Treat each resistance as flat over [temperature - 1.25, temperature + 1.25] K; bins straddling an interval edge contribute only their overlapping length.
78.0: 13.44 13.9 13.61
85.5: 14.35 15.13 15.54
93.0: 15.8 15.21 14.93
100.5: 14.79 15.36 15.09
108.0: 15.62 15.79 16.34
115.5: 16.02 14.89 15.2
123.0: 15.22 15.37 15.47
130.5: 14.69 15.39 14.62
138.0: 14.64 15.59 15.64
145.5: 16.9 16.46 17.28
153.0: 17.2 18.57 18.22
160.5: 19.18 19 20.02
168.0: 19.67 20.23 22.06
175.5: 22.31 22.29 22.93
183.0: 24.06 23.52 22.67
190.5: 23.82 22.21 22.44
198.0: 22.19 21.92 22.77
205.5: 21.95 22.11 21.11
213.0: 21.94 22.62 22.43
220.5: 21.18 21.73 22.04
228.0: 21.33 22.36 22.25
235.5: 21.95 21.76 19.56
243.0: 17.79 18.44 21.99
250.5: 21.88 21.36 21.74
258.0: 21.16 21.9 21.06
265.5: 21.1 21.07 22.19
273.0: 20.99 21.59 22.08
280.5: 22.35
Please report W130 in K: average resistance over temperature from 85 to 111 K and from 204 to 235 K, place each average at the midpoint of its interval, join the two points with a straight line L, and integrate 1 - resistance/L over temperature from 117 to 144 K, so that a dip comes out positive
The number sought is 3.0 K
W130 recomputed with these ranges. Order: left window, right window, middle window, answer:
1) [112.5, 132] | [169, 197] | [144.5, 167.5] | 1.45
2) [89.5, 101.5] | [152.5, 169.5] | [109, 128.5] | 1.19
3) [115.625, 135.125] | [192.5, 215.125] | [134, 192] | -2.53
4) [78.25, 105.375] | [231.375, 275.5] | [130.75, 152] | 1.23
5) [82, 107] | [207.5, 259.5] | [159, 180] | -2.51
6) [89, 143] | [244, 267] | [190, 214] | -4.19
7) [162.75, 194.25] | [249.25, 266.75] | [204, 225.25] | -0.15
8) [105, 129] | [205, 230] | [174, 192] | -3.09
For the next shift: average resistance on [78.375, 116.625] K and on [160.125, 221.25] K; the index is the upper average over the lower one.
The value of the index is 1.4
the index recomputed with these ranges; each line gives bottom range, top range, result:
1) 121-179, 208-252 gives 1.21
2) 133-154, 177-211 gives 1.41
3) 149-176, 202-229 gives 1.13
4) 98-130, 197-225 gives 1.43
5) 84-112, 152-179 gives 1.31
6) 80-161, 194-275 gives 1.37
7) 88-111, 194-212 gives 1.44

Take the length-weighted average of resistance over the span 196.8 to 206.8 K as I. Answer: 22.2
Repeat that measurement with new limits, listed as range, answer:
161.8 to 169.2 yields 19.6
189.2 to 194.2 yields 23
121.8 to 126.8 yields 15.3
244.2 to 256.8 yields 21.1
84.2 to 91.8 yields 15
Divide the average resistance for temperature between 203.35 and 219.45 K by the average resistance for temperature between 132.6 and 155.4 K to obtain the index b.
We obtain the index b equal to 1.37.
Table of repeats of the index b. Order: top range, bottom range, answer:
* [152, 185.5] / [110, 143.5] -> 1.34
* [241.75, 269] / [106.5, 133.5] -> 1.35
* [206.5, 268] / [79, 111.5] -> 1.43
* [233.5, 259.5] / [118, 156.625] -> 1.31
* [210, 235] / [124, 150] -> 1.41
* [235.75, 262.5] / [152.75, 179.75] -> 1.04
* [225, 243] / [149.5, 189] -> 1.04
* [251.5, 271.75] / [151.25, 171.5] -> 1.13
